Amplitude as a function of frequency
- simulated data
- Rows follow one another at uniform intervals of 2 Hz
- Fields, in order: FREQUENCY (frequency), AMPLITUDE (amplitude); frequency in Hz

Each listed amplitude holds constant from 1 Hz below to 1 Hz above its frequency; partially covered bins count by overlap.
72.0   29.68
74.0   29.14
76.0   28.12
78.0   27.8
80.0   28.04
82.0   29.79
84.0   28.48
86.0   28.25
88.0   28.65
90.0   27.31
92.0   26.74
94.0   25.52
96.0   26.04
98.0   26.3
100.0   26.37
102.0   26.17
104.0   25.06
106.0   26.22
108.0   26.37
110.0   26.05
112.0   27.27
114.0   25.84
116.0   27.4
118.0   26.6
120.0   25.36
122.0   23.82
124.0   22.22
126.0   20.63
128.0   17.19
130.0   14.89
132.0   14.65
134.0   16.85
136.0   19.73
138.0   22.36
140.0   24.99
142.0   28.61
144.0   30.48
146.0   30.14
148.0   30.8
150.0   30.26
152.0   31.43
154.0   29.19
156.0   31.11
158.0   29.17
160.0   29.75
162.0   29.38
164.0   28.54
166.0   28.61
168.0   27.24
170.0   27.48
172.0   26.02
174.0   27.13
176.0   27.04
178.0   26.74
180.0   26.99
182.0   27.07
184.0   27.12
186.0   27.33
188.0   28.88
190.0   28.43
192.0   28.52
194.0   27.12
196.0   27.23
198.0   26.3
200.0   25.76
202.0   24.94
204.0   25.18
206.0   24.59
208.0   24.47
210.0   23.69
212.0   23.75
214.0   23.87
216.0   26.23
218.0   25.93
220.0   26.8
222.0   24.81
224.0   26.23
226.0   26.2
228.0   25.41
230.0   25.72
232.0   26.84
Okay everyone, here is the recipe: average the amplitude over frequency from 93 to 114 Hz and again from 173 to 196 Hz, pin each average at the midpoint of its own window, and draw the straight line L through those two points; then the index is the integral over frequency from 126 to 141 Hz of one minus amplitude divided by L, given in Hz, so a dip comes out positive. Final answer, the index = 4.4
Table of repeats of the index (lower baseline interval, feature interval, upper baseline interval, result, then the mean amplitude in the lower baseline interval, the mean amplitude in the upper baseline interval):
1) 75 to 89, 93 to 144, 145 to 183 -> 8.39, 28.4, 28.6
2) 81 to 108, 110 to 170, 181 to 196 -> 3.61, 27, 27.7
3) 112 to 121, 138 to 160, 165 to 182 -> -2.02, 26.4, 27.2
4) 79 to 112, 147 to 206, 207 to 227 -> -4.81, 27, 25.2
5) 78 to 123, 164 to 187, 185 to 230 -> -0.89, 26.7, 26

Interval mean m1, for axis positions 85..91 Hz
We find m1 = 28.1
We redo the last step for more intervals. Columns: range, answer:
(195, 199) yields 26.8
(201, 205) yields 25.1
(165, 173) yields 27.3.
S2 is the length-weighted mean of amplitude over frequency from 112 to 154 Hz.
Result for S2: 24.4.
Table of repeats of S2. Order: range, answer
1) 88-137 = 23.9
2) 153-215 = 27.1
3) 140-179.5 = 28.8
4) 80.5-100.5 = 27.4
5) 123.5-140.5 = 19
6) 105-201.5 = 26.2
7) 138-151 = 28.7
